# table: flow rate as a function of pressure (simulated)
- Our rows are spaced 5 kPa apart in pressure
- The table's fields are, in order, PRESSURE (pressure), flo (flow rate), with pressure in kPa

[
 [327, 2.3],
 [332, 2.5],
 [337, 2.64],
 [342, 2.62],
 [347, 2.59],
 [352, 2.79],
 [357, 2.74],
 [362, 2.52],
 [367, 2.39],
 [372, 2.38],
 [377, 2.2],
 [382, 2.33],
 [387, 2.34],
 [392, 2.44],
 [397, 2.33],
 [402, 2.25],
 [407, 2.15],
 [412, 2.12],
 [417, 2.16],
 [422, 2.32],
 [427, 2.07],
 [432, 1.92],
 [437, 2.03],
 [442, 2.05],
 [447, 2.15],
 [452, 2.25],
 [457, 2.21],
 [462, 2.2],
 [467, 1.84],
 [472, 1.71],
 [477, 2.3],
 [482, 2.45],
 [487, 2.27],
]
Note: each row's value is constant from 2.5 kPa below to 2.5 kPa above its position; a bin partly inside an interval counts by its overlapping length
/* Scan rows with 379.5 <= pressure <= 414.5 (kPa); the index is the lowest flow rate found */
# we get 2.12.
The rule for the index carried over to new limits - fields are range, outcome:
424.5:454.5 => 1.92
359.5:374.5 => 2.38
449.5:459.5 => 2.21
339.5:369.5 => 2.39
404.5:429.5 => 2.07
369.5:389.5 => 2.2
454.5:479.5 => 1.71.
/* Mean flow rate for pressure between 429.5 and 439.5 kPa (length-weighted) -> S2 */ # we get 1.98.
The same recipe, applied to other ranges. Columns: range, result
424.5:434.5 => 1.99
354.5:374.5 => 2.51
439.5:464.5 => 2.17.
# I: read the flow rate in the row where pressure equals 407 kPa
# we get 2.15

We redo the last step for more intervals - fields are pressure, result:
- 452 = 2.25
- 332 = 2.5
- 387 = 2.34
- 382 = 2.33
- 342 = 2.62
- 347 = 2.59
